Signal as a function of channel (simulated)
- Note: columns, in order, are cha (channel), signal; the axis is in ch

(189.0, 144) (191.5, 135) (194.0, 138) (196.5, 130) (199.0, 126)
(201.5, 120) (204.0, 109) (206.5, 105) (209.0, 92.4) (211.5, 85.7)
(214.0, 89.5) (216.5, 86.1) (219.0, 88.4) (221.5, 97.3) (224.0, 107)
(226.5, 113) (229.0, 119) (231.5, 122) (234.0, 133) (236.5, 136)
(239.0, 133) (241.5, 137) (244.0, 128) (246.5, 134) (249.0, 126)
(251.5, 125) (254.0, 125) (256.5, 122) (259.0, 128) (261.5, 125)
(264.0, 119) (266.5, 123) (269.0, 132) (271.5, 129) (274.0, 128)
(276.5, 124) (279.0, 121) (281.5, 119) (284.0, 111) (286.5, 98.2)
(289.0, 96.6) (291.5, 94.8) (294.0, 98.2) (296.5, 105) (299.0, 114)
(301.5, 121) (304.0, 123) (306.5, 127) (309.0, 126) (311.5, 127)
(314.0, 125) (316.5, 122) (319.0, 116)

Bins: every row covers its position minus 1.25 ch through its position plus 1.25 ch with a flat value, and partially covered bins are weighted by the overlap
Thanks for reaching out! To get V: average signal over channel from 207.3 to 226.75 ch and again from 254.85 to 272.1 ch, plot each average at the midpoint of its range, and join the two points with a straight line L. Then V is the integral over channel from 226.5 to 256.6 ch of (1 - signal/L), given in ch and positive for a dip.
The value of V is -4.8 ch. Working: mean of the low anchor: 94.2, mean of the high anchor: 125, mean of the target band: 128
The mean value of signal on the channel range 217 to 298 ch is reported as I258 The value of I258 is 118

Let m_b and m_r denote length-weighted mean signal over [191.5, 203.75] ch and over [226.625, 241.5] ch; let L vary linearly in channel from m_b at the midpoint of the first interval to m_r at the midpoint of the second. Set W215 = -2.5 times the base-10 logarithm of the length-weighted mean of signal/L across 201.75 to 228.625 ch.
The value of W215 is 0.28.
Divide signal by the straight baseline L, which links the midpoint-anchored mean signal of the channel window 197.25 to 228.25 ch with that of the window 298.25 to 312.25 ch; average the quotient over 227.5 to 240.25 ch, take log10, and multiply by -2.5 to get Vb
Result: -0.20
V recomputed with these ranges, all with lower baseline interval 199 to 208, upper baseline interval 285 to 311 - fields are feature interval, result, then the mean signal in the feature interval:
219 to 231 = 0.5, 108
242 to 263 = -2.8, 127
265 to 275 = -1.5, 128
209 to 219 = 2.2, 87.9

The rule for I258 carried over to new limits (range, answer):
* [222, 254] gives 125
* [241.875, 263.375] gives 127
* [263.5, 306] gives 115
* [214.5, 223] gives 91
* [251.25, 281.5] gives 125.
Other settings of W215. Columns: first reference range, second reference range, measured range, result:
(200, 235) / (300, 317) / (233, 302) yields -0.054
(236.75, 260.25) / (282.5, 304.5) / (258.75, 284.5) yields -0.057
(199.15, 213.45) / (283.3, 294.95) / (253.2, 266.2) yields -0.222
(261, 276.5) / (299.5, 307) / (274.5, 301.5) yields 0.136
